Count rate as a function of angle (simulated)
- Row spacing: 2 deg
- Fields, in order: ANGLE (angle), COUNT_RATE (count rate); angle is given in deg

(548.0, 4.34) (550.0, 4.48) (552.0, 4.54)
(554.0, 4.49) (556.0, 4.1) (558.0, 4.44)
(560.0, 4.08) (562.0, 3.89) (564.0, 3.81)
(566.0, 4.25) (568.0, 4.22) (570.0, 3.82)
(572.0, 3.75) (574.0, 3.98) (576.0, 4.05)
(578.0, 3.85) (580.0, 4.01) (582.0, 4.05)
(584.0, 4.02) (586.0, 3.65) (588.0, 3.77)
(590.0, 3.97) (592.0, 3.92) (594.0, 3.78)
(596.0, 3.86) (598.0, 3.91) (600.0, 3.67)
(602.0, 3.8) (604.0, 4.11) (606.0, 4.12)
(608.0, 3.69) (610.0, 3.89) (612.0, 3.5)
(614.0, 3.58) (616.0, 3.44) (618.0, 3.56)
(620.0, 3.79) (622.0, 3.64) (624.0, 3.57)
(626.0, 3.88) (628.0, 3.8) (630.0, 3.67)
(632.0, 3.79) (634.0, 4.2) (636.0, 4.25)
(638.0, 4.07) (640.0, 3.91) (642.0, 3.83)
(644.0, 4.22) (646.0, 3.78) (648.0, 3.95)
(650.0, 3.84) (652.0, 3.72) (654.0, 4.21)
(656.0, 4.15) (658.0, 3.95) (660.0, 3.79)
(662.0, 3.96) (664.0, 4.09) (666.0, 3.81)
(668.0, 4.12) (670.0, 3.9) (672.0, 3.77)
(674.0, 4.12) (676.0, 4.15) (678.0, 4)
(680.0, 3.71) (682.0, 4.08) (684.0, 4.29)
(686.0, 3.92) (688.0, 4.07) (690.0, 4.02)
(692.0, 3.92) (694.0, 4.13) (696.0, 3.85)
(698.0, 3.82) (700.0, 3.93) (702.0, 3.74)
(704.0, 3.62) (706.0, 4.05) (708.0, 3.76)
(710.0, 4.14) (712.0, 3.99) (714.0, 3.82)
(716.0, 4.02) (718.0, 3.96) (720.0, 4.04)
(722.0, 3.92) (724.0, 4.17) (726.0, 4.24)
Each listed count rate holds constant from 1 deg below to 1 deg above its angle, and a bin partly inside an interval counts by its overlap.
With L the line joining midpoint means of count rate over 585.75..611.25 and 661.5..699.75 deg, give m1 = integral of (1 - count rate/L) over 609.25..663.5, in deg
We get 0.9 deg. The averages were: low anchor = 3.86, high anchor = 3.99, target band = 3.85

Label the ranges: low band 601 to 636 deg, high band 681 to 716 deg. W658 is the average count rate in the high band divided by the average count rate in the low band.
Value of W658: 1.0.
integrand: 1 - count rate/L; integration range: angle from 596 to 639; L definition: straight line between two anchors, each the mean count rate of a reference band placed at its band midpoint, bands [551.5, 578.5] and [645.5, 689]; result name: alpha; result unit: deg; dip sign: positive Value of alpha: 2.36 deg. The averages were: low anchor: 4.09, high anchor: 3.97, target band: 3.81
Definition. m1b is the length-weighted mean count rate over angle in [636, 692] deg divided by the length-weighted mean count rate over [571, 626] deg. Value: 1.04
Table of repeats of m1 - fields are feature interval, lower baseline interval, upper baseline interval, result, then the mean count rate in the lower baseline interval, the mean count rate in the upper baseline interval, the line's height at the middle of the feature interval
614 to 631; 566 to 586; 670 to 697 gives 1.4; 3.97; 4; 3.98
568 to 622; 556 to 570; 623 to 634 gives 1.5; 4.09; 3.78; 3.94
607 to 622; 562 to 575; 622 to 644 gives 1.1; 3.97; 3.9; 3.92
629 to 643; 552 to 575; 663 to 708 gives 0.2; 4.1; 3.96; 4.01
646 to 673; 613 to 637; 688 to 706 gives -0.8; 3.76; 3.9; 3.83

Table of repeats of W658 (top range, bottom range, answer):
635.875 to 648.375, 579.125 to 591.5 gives 1.02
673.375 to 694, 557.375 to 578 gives 1.00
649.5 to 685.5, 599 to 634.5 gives 1.06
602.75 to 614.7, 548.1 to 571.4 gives 0.91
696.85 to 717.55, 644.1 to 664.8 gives 0.98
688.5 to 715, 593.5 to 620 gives 1.04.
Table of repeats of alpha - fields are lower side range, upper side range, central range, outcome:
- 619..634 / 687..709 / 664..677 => -0.5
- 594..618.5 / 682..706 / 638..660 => -0.6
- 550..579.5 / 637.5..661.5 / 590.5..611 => 0.8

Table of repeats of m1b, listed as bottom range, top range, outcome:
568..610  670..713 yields 1.01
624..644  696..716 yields 0.99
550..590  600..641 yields 0.94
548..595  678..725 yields 0.98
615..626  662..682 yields 1.09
